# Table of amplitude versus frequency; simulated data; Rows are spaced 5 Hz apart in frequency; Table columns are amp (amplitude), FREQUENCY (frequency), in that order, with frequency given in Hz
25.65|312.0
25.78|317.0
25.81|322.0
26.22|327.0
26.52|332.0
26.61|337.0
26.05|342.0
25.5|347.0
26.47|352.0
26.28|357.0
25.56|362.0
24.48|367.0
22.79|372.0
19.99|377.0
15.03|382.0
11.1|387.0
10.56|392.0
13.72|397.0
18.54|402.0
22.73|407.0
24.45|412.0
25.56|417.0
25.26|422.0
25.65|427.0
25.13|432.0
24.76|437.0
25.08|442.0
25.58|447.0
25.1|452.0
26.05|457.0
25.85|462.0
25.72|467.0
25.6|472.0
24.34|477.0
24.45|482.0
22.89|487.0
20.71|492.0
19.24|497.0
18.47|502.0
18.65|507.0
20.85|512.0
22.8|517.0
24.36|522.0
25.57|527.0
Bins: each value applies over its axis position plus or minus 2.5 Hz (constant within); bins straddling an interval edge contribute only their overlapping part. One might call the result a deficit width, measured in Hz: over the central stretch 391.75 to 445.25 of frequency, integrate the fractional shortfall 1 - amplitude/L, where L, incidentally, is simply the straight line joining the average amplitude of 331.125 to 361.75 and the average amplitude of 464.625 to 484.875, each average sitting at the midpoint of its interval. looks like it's 6.30 Hz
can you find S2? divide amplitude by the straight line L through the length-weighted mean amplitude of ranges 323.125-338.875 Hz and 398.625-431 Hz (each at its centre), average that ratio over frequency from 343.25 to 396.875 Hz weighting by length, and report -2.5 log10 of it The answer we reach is 0.22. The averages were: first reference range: 26.4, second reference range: 23.5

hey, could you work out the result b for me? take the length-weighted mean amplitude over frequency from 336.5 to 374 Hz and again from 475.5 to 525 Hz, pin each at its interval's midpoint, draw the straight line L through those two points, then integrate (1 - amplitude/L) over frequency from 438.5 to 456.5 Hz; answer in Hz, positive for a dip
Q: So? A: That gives -1.8 Hz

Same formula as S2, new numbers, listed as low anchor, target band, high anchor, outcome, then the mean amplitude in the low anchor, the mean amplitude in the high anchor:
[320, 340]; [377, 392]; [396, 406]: 0.38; 26.3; 17.5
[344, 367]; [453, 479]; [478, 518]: -0.15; 25.8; 21.1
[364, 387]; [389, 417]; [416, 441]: 0.22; 19.7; 25.2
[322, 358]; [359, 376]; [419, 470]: 0.09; 26.2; 25.4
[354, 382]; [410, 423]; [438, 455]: -0.03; 23.1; 25.2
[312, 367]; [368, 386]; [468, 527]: 0.30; 26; 22.3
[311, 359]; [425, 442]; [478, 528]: -0.07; 26.1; 21.8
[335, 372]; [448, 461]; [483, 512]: -0.17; 25.6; 20.3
